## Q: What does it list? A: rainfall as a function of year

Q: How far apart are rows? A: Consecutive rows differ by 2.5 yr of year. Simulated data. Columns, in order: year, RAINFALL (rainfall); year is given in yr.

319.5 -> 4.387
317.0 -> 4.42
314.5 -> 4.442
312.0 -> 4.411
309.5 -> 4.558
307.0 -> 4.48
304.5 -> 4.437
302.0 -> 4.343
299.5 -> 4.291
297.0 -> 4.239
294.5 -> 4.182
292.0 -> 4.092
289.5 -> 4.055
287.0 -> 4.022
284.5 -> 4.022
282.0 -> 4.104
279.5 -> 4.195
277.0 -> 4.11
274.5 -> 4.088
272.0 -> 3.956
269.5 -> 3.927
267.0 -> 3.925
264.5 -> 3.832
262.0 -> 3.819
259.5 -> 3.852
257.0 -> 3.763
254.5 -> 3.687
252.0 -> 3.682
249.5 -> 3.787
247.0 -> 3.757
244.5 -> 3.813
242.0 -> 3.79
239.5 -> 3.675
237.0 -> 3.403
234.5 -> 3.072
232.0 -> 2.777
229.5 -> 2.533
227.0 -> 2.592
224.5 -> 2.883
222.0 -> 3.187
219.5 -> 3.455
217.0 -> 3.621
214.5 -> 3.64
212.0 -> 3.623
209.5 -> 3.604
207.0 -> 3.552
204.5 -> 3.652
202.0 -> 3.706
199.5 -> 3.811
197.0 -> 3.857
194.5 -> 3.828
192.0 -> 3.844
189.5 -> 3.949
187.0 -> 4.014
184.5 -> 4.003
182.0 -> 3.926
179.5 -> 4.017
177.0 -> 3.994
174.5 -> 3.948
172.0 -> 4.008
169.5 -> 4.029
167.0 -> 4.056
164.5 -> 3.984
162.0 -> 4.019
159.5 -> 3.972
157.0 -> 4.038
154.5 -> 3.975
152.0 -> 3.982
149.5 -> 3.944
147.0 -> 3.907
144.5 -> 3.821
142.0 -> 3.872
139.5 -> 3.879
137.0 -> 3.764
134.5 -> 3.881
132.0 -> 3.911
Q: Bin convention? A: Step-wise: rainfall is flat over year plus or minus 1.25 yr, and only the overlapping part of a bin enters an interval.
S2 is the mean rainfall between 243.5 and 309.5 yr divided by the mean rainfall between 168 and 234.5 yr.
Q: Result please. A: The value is 1.12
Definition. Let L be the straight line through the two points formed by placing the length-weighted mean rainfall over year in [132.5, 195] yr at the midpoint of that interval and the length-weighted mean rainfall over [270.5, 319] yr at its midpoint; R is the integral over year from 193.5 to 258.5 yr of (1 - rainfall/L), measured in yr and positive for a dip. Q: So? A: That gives 9.4 yr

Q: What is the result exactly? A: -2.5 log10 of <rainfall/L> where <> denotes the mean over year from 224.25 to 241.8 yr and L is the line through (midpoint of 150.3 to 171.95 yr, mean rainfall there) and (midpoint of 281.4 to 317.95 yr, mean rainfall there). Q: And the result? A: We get 0.34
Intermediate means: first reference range 4.01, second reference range 4.28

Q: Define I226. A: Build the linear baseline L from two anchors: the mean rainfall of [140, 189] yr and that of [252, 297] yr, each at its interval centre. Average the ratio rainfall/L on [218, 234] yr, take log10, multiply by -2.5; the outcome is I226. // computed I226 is 0.33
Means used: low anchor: 3.97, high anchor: 3.98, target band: 2.92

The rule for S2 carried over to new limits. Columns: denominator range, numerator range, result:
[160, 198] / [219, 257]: 0.84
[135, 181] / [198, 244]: 0.85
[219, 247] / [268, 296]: 1.27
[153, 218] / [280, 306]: 1.08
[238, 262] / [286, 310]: 1.14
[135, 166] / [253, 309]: 1.04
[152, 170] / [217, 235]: 0.74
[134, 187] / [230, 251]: 0.88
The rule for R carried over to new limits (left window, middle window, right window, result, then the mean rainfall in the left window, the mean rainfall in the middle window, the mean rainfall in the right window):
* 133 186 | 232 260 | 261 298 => 2.77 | 3.95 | 3.62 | 4.04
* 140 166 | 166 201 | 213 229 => -3.22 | 3.95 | 3.95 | 3.2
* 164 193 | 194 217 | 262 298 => 1.78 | 3.98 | 3.69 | 4.04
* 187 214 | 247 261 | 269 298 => 0.75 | 3.75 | 3.76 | 4.09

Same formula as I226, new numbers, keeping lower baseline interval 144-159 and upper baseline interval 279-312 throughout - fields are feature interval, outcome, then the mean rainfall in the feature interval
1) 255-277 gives 0.076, 3.9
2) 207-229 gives 0.228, 3.31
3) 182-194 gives 0.023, 3.94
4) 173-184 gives 0.009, 3.97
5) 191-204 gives 0.068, 3.8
